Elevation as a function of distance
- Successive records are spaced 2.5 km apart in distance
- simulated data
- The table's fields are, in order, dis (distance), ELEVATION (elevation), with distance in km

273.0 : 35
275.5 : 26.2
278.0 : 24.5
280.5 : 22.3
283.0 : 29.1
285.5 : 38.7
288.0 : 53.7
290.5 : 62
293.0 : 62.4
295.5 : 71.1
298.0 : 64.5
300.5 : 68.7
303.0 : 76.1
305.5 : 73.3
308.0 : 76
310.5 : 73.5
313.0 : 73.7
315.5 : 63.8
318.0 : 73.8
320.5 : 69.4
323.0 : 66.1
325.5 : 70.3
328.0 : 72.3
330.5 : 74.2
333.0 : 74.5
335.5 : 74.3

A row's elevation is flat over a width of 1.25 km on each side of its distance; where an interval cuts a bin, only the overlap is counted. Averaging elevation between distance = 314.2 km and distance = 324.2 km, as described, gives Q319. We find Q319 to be 68.3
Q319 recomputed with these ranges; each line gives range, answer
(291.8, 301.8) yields 66.7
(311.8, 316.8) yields 68.8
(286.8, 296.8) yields 62.4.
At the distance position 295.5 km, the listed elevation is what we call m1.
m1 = 71.1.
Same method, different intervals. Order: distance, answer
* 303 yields 76.1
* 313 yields 73.7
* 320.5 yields 69.4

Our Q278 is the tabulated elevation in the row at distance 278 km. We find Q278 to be 24.5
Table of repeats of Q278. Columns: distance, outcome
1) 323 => 66.1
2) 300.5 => 68.7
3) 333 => 74.5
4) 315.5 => 63.8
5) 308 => 76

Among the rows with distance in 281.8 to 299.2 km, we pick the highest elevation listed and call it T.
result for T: 71.1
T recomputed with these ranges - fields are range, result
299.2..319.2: 76.1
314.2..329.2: 73.8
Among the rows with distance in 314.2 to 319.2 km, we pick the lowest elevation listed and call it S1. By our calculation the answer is 63.8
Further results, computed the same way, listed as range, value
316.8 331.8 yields 66.1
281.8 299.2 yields 29.1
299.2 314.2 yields 68.7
